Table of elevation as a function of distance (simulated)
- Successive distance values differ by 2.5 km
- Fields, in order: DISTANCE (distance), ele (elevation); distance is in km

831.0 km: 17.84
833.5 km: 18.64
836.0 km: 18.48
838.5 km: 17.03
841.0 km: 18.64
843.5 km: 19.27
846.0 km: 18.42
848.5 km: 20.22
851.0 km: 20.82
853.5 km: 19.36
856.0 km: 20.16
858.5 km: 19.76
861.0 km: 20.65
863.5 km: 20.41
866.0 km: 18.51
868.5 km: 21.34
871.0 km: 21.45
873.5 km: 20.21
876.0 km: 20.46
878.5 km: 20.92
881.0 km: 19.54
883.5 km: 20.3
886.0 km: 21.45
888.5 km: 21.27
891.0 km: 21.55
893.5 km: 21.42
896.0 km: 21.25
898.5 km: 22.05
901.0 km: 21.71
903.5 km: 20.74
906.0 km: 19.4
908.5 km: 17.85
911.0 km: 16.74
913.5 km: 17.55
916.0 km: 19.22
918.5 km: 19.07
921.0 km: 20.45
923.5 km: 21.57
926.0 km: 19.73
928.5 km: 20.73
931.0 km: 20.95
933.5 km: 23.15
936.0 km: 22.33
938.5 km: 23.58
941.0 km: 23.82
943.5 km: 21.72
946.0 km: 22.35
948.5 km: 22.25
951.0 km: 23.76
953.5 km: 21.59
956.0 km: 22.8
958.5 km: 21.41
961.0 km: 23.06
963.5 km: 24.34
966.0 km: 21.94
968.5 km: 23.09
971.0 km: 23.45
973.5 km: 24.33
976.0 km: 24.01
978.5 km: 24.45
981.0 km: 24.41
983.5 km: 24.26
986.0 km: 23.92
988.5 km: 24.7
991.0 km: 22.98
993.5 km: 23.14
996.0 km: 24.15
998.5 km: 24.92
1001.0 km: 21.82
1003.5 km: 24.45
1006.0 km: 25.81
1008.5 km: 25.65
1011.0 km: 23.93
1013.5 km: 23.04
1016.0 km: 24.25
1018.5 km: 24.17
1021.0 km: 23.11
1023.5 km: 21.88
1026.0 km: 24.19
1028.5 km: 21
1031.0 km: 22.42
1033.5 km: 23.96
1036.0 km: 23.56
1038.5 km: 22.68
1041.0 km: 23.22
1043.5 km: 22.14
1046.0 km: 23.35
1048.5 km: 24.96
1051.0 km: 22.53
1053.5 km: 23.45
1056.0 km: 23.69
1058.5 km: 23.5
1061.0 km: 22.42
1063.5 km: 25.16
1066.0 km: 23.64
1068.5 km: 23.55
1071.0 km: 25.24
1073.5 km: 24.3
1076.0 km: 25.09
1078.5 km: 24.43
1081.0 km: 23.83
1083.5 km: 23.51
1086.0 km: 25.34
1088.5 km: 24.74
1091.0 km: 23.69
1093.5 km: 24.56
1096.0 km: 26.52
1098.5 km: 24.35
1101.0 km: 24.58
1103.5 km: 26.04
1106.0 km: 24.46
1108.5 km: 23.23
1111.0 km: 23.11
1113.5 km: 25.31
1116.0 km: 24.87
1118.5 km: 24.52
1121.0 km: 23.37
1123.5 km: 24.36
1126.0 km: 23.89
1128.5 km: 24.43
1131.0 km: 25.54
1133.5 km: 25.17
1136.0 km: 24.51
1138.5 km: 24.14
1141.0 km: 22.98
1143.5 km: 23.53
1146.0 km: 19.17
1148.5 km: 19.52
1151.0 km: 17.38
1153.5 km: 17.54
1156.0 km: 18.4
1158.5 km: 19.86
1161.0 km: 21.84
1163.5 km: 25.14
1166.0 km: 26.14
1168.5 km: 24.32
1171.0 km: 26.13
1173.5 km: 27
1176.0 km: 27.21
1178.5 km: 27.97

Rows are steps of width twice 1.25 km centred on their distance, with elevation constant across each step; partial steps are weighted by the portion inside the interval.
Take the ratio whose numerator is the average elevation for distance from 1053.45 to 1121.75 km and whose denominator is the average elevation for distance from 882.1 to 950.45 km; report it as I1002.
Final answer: 1.16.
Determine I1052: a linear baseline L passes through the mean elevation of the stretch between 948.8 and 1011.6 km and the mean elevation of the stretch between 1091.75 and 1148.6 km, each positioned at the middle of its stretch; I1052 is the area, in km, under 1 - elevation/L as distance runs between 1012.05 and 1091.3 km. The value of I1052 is 0.9 km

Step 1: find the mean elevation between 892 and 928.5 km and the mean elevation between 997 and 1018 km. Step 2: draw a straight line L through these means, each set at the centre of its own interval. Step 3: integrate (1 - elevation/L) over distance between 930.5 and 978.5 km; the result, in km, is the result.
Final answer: -2.2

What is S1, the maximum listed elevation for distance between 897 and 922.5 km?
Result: 22.05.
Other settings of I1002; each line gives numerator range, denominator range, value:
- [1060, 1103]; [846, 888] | 1.20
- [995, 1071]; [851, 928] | 1.17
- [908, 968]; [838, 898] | 1.06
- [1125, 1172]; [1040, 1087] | 0.95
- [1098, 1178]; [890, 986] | 1.08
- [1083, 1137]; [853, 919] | 1.22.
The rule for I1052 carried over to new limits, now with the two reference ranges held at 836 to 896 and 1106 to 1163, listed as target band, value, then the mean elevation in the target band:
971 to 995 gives -3.1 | 24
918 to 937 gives -0.3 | 21.1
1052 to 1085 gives -2.9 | 24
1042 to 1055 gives -0.9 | 23.3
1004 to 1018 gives -2.0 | 24.5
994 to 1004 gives -1.1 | 23.7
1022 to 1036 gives -0.7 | 22.8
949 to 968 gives -1.5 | 22.7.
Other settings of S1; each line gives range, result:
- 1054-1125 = 26.52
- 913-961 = 23.82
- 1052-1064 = 25.16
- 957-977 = 24.34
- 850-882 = 21.45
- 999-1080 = 25.81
